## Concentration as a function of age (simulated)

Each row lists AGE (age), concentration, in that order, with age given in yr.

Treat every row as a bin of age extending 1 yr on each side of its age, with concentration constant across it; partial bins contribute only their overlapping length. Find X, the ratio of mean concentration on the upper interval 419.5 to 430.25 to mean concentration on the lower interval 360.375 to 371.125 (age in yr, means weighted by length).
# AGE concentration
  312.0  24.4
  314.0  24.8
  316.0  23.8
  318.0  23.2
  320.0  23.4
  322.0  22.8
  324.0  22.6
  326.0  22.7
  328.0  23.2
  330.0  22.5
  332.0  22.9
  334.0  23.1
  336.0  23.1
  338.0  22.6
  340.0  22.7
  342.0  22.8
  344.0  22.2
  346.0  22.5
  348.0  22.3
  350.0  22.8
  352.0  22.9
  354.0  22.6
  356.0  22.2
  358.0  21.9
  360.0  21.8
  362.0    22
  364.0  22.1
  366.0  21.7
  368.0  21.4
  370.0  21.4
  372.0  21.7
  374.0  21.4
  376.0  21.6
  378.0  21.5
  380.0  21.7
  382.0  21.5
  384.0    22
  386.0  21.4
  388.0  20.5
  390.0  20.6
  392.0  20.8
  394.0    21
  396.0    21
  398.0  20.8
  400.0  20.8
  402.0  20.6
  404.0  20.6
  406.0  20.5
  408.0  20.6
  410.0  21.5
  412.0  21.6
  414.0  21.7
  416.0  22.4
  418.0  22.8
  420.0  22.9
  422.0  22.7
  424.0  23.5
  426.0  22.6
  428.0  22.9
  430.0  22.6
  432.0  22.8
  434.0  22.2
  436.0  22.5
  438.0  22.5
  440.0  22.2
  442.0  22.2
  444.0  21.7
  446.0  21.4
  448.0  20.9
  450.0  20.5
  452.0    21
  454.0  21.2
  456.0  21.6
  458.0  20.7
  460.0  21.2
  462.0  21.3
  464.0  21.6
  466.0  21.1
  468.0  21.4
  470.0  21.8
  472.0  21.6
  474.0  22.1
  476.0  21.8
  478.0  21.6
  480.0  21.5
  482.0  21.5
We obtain 1.05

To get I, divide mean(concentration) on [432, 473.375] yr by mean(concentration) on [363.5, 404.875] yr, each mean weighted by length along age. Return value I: 1.02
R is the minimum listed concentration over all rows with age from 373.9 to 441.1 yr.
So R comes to 20.5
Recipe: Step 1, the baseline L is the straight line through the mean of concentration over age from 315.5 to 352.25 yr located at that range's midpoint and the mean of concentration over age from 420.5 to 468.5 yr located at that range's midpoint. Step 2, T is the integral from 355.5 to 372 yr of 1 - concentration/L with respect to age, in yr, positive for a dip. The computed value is 0.57 yr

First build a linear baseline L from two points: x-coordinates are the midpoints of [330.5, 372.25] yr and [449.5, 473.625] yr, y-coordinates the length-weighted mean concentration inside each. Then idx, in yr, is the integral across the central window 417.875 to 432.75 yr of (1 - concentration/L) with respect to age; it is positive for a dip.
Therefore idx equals -0.8 yr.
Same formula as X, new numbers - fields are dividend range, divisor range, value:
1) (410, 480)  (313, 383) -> 0.98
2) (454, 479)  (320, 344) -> 0.94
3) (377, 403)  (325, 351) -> 0.93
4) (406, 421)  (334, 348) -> 0.96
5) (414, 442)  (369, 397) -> 1.06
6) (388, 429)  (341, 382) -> 0.98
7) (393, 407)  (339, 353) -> 0.92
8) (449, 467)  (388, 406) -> 1.02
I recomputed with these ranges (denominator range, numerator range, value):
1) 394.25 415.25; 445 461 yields 1.00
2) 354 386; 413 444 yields 1.04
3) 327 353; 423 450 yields 0.98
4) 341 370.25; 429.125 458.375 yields 0.98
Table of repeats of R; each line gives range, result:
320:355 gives 22.2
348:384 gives 21.4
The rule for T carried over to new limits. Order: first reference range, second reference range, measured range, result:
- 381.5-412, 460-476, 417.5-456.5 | -1.5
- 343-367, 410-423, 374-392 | 0.8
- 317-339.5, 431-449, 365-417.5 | 2.7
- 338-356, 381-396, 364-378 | 0.1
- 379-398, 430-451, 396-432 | -0.5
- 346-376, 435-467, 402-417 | 0.3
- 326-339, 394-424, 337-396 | 1.2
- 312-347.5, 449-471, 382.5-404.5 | 1.2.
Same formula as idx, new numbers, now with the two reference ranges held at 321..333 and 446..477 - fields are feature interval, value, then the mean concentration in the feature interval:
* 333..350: 0.0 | 22.7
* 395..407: 0.7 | 20.7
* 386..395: 0.5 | 20.8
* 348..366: 0.2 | 22.3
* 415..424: -0.4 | 22.8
